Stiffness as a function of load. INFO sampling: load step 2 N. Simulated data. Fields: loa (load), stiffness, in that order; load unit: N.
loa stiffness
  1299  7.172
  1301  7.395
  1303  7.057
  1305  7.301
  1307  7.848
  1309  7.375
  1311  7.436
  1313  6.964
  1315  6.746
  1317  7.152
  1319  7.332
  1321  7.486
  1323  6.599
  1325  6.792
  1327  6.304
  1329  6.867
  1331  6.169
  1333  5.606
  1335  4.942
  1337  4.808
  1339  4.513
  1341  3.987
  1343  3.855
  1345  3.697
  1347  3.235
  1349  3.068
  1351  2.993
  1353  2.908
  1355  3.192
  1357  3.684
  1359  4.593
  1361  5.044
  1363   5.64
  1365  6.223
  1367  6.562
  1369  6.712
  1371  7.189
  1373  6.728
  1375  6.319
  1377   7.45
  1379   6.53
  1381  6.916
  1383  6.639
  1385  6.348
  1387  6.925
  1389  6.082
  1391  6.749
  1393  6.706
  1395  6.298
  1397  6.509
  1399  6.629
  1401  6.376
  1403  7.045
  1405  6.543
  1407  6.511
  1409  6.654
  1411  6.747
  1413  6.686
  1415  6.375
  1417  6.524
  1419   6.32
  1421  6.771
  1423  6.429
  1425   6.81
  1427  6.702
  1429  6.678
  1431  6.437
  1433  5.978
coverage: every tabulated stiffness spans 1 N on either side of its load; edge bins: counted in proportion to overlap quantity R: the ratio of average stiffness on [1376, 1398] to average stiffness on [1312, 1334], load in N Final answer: 0.99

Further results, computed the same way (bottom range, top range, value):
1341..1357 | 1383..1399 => 1.95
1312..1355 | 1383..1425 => 1.24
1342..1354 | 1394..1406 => 1.99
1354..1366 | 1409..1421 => 1.39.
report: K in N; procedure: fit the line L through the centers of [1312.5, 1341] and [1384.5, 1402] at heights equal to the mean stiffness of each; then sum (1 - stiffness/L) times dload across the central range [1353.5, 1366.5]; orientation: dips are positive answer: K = 3.3 N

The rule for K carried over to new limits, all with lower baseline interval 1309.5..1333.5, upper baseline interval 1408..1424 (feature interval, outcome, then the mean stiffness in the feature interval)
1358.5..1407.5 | 1.4 N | 6.47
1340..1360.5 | 9.7 N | 3.56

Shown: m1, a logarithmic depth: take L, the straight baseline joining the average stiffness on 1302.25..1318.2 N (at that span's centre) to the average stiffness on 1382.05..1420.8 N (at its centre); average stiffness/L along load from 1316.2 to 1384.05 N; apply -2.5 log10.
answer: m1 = 0.25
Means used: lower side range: 7.24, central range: 5.52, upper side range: 6.57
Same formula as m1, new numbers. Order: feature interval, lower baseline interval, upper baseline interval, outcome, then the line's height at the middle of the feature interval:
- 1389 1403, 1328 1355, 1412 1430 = -0.12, 5.87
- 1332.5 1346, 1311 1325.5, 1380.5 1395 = 0.48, 6.91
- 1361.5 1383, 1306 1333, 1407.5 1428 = 0.03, 6.76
